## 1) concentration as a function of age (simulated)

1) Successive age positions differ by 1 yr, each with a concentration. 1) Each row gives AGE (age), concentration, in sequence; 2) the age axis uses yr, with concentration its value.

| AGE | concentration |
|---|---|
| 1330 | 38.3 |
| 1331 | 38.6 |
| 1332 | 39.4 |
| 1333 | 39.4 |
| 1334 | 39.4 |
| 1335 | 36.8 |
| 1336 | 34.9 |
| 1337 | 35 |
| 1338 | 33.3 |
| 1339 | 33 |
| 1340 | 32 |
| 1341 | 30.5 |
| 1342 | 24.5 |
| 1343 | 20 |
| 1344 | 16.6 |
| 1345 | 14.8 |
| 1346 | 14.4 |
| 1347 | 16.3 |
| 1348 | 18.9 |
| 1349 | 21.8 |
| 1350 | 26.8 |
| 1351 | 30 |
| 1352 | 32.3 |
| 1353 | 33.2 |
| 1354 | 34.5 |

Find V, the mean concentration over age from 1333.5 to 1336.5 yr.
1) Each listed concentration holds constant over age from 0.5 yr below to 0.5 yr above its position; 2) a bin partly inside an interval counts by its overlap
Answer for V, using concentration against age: 37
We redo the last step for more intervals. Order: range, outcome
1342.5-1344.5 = 18.3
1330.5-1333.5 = 39.1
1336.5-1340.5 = 33.3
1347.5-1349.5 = 20.4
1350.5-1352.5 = 31.1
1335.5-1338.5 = 34.4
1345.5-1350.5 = 19.6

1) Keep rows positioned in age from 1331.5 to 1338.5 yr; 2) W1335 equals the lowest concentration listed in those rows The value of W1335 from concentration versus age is 33.3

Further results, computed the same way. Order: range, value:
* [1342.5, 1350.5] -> 14.4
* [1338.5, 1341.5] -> 30.5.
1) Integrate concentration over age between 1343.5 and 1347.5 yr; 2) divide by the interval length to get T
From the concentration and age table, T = 15.5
